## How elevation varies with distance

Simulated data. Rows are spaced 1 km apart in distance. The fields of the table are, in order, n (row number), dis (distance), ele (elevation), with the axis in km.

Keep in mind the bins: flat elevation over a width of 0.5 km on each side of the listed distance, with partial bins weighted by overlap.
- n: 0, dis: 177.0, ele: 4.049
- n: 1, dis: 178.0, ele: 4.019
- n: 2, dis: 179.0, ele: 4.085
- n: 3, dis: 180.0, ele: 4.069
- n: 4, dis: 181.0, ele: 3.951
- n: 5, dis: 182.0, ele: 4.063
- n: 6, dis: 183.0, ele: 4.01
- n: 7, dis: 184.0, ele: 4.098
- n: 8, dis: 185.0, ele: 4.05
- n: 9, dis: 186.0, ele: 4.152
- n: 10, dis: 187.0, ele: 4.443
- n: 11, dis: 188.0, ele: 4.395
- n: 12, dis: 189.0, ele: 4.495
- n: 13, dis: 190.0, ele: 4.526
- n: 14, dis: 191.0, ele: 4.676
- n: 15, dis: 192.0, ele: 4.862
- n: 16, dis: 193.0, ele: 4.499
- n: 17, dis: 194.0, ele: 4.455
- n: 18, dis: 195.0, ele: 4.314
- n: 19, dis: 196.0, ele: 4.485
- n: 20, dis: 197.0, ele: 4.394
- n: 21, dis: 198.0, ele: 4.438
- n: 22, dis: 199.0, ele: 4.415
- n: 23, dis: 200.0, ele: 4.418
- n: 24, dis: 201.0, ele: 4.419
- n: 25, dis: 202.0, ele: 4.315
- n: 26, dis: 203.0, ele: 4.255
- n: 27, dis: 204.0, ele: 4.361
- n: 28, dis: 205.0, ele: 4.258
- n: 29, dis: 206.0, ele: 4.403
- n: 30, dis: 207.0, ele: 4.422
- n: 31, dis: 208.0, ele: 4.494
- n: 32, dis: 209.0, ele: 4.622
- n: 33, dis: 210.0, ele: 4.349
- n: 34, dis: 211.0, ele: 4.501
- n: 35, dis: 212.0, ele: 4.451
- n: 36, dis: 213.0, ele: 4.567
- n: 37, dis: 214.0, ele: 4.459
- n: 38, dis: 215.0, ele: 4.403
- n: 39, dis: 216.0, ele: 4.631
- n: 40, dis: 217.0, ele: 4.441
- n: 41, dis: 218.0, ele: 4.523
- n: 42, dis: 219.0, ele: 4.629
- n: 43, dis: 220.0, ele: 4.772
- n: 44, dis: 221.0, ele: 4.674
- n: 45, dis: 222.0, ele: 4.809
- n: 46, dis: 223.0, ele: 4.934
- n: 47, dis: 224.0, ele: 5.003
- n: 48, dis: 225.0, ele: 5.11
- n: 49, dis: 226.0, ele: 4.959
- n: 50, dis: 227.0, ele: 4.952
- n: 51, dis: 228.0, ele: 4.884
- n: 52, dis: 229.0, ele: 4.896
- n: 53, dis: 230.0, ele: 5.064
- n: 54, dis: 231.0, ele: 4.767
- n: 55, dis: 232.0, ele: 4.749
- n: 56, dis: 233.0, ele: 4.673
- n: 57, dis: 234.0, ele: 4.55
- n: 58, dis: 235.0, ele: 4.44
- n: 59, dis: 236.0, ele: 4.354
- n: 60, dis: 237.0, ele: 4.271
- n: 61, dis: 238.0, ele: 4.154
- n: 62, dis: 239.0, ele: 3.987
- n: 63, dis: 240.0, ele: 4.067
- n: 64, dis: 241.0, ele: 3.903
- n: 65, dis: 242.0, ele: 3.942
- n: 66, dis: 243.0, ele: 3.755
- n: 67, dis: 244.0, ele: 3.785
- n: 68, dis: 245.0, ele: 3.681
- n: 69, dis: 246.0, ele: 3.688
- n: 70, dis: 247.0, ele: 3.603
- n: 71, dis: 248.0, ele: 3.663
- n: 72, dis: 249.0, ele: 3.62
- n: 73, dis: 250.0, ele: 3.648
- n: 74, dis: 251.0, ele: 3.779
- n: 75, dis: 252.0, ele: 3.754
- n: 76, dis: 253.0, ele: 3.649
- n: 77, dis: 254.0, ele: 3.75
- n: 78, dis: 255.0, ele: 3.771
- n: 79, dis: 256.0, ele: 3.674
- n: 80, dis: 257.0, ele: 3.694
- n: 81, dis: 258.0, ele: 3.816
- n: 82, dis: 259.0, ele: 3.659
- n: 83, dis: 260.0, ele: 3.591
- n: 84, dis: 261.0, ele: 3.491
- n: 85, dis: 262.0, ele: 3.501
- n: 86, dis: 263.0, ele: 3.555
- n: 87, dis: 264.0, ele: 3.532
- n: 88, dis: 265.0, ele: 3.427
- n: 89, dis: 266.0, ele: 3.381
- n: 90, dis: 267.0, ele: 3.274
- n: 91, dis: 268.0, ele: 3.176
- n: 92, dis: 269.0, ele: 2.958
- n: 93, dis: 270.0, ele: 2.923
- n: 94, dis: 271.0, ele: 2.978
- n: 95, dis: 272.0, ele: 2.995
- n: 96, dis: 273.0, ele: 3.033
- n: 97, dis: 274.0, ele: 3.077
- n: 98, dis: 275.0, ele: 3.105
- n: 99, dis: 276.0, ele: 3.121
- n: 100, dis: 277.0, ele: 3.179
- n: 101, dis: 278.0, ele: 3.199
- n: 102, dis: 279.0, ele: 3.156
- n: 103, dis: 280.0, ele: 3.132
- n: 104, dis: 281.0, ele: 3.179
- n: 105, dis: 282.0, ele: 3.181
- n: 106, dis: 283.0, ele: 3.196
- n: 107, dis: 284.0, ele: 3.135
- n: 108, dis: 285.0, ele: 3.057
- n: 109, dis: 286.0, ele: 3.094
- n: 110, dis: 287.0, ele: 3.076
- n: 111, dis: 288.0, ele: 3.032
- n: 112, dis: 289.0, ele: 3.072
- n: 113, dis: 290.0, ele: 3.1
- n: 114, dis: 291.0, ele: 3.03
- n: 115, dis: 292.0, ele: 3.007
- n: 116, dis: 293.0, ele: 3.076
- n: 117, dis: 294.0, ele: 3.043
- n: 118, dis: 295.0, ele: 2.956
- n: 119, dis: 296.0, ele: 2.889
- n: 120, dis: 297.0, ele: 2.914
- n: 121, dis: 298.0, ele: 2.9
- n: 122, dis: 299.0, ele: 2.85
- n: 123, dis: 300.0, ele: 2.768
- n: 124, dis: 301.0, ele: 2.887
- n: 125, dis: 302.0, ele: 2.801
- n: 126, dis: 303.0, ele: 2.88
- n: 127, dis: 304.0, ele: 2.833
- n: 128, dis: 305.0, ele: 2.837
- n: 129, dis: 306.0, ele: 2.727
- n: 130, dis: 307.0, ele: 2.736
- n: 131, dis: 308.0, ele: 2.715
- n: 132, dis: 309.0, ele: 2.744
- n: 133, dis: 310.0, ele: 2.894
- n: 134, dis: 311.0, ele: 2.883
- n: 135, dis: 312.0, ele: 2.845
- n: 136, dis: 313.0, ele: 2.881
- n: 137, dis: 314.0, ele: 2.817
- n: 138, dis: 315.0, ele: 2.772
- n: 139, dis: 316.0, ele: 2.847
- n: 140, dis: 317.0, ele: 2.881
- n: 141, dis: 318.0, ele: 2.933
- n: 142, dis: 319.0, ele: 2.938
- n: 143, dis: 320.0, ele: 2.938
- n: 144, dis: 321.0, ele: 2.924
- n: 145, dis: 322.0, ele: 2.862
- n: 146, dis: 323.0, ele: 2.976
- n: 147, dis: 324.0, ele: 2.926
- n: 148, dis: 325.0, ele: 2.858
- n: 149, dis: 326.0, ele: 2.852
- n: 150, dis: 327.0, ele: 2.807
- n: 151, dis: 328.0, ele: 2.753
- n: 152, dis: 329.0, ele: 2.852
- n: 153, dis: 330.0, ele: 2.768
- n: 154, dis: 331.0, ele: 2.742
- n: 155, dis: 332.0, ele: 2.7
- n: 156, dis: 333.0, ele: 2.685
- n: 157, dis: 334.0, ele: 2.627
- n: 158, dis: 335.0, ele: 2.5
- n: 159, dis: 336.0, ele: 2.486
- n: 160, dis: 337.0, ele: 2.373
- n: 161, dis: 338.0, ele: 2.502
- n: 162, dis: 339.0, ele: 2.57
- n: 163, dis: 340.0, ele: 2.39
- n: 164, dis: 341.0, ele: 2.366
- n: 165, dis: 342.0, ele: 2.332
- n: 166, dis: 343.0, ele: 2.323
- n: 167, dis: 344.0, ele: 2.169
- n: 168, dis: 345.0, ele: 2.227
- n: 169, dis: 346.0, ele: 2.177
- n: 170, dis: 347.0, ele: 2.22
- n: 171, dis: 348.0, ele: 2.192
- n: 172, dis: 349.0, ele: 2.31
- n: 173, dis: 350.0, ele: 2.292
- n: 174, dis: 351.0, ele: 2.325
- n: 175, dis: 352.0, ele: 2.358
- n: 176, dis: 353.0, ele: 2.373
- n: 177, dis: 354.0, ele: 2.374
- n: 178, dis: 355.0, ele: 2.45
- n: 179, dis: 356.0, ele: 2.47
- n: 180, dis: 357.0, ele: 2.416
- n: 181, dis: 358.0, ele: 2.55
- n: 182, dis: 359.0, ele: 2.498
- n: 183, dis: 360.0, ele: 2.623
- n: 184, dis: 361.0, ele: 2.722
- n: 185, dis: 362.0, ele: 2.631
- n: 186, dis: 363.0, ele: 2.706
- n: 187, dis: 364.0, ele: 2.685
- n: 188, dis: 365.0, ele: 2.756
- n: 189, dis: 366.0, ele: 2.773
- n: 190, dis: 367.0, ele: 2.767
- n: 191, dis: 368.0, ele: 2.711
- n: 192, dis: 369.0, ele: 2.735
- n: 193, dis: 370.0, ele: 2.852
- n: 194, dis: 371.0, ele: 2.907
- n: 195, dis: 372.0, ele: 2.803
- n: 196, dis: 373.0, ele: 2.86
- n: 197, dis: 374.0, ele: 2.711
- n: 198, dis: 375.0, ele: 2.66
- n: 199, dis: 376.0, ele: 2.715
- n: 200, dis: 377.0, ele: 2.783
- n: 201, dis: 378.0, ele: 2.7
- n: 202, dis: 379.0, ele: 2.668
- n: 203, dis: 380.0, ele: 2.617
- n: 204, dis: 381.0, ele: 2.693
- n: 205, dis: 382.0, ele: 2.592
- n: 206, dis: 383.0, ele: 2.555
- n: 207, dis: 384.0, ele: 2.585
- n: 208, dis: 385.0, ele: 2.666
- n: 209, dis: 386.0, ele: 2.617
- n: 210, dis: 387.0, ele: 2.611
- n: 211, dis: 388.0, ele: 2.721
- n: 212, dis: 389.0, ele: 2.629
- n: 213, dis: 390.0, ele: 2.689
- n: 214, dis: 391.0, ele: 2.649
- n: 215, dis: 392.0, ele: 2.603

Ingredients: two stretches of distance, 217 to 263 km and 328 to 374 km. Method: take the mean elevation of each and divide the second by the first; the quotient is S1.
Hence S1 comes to 0.6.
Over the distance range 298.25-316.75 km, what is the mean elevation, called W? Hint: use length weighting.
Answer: 2.82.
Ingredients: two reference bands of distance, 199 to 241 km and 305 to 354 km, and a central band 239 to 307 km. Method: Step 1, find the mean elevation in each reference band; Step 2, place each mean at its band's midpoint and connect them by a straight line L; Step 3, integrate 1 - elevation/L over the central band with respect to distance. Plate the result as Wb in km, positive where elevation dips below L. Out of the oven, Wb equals 6.31 km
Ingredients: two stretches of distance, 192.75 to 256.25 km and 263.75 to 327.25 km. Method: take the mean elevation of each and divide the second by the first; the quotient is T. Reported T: 0.7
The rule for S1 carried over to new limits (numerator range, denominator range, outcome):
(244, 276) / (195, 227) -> 0.76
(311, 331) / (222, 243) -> 0.63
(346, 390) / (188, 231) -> 0.57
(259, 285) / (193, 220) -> 0.73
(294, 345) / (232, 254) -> 0.69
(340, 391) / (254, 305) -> 0.81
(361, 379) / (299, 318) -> 0.97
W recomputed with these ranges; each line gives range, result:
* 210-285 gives 3.92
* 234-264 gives 3.81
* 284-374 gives 2.72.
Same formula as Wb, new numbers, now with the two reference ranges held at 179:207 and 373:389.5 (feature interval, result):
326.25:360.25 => 6.08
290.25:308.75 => 2.78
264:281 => 2.28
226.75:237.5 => -1.87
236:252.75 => 0.17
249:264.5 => 0.47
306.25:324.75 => 2.21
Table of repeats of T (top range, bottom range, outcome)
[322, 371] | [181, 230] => 0.57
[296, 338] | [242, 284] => 0.82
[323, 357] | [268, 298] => 0.82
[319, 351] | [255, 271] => 0.75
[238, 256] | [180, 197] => 0.87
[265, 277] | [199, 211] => 0.71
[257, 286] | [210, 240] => 0.70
